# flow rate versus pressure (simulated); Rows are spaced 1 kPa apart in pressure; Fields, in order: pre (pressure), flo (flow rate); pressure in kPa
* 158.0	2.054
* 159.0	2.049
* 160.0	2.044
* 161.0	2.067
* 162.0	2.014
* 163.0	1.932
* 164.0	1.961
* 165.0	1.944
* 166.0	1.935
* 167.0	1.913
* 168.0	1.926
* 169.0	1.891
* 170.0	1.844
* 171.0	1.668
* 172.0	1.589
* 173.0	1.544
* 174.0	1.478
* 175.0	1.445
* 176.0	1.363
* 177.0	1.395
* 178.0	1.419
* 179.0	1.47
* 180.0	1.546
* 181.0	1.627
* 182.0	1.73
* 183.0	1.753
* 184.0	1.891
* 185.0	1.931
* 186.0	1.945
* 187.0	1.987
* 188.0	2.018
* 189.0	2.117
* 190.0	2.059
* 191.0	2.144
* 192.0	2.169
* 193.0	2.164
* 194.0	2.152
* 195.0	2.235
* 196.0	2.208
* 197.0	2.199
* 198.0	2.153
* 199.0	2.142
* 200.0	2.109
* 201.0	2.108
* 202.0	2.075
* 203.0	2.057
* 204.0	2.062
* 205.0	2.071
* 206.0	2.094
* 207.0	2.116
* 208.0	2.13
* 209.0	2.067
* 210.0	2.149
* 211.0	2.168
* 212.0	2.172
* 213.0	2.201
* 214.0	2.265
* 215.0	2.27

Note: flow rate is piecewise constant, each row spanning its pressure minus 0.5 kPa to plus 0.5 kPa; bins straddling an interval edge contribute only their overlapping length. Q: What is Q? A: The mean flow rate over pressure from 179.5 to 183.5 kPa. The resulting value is 1.66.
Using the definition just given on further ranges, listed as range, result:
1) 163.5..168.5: 1.94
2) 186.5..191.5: 2.06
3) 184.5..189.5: 2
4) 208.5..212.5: 2.14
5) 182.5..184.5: 1.82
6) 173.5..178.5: 1.42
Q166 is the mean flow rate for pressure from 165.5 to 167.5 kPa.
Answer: 1.92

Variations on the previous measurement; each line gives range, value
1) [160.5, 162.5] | 2.04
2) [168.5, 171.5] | 1.8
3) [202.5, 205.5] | 2.06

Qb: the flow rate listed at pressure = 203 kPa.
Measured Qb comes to 2.057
